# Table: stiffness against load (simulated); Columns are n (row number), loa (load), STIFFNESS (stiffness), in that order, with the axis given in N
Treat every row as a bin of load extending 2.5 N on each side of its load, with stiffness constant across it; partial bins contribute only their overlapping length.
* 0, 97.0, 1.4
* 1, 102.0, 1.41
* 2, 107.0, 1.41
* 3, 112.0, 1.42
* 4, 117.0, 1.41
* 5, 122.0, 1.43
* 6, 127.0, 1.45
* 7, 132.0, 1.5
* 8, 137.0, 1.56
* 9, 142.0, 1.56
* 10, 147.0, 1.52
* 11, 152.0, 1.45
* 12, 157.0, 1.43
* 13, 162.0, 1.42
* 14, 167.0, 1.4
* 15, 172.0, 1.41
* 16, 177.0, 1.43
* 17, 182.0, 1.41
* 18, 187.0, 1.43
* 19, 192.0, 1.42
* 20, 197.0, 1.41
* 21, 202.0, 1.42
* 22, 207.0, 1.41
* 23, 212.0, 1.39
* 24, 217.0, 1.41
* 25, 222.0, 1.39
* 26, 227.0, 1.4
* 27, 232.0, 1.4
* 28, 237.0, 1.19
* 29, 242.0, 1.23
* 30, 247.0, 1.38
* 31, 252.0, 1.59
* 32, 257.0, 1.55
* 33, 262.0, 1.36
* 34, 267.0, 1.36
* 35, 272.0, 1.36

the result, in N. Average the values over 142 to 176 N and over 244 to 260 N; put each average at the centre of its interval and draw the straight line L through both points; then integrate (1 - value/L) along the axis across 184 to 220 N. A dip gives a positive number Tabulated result 1.4 N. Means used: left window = 1.45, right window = 1.49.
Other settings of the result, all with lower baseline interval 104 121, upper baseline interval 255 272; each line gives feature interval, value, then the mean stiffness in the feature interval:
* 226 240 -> 0.9 N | 1.32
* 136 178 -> -1.5 N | 1.46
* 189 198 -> 0.0 N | 1.42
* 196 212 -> 0.0 N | 1.41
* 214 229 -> 0.1 N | 1.4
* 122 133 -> -0.4 N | 1.46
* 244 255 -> -0.5 N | 1.48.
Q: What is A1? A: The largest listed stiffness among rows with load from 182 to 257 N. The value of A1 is 1.59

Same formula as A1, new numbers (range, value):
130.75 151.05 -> 1.56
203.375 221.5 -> 1.41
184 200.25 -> 1.43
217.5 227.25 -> 1.4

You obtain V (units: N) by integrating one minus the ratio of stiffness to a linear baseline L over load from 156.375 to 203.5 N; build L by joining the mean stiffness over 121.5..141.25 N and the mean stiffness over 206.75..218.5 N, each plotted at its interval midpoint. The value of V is 0.7 N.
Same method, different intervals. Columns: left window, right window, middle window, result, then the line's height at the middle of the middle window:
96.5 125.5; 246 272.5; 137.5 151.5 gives -1.1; 1.42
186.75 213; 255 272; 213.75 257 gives 0.8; 1.41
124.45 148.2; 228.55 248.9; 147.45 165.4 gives 0.4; 1.48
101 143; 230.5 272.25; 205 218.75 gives 0.0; 1.4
